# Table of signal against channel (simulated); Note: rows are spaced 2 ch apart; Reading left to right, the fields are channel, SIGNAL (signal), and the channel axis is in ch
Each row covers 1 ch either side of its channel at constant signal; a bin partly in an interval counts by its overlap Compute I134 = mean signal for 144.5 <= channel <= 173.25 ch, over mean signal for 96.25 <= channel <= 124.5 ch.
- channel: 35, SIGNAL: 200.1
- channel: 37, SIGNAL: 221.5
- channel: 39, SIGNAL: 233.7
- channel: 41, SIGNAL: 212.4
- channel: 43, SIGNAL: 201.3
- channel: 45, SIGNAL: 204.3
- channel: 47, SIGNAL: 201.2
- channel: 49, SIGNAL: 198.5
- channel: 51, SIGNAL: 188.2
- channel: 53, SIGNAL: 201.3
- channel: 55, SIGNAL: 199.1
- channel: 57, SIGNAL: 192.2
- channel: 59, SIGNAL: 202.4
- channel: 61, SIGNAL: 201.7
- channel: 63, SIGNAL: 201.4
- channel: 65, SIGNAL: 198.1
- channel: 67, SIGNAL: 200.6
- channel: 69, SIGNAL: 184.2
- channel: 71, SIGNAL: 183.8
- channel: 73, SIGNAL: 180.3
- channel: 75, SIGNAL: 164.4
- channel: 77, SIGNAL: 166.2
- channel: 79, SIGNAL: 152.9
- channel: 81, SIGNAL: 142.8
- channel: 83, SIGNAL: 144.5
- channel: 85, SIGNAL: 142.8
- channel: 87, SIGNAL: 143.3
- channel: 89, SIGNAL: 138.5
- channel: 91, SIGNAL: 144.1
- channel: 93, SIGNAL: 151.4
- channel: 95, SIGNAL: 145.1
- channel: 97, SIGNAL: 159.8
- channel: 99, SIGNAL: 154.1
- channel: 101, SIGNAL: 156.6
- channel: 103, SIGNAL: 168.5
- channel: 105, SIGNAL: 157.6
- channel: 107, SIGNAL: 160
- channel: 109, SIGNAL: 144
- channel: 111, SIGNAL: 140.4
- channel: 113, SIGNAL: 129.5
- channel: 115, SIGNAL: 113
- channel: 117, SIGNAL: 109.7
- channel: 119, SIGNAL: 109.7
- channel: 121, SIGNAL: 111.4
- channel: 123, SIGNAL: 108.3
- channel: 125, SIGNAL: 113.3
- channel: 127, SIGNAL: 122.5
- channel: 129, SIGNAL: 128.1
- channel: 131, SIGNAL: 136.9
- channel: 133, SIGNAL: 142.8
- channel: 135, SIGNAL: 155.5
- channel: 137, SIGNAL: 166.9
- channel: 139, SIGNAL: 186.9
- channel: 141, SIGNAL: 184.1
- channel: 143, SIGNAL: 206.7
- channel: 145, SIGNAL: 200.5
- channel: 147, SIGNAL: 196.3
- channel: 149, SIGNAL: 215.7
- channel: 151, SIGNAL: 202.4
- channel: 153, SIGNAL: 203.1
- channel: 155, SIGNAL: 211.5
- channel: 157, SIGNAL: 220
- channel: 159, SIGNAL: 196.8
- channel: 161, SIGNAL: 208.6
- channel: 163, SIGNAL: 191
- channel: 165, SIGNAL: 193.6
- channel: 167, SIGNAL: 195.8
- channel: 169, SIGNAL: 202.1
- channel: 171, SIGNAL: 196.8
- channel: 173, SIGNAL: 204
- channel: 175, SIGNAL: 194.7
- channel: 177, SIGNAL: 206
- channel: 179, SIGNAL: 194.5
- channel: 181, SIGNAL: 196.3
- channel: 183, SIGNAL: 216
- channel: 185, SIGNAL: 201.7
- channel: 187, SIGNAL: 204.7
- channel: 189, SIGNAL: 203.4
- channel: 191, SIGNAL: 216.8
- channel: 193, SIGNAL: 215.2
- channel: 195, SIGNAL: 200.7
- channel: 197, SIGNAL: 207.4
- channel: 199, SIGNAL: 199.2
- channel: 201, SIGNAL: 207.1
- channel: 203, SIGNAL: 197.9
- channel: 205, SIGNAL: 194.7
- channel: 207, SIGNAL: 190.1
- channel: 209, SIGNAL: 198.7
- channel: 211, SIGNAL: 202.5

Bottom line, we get 1.48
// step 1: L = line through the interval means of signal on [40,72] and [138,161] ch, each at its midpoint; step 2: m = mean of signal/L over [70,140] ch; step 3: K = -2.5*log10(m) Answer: 0.35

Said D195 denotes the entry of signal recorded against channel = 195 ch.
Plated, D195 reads 200.7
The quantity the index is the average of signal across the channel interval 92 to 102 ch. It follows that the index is 153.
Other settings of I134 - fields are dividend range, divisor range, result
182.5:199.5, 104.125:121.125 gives 1.58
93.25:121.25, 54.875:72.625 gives 0.72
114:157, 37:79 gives 0.82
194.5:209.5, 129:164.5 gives 1.06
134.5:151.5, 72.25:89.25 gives 1.25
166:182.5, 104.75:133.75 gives 1.56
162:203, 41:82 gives 1.07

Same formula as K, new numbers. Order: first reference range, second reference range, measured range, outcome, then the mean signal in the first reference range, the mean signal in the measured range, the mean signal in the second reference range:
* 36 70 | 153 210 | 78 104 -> 0.33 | 202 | 150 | 202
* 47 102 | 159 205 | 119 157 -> 0.15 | 172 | 166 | 202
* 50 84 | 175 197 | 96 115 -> 0.25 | 183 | 150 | 205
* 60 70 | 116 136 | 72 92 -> 0.17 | 197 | 152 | 124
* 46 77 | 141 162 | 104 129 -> 0.50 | 192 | 127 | 205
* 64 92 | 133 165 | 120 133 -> 0.45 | 163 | 122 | 195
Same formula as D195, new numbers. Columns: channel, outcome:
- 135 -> 155.5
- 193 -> 215.2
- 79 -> 152.9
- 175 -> 194.7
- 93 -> 151.4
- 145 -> 200.5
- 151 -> 202.4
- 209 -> 198.7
